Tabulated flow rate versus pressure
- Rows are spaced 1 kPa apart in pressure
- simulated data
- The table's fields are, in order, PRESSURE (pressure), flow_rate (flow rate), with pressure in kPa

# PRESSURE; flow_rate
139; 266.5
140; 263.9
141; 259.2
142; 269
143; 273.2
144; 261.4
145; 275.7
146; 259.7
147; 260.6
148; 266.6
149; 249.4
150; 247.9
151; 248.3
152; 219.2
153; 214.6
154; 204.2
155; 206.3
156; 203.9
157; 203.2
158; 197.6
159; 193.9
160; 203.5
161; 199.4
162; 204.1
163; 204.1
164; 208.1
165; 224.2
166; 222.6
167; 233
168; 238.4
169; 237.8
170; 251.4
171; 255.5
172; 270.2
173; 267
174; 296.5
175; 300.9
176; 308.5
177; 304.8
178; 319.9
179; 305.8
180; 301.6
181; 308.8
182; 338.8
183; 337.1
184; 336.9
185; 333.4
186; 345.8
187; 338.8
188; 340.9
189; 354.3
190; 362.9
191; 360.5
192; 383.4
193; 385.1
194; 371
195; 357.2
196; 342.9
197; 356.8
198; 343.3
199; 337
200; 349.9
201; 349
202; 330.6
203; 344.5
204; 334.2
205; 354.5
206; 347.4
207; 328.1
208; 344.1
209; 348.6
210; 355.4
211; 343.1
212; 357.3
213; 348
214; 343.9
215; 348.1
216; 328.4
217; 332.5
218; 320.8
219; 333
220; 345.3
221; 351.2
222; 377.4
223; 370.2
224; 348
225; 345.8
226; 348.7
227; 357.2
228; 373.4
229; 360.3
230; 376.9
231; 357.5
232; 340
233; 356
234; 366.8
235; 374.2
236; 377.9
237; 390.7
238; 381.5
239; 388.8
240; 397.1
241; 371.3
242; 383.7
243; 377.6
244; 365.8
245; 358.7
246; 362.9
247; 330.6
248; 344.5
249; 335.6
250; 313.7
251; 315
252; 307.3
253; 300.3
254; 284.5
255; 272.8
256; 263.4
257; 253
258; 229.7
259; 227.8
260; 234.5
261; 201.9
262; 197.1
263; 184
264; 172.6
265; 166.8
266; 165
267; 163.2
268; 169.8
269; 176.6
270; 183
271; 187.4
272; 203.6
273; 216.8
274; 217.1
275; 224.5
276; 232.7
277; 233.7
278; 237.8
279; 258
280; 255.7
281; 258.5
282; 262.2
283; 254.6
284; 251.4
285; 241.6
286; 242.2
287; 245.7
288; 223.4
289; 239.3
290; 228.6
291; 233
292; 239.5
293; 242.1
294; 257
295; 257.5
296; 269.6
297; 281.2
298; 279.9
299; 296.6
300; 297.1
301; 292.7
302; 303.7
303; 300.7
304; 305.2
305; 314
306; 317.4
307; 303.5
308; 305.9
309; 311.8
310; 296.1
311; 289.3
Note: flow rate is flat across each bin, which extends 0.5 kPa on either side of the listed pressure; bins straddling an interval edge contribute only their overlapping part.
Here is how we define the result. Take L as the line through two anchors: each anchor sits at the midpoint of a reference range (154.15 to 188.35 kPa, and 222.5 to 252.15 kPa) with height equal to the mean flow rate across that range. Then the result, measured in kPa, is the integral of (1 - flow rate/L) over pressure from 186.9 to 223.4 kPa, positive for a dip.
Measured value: -4.26 kPa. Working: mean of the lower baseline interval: 265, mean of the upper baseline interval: 360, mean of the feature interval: 349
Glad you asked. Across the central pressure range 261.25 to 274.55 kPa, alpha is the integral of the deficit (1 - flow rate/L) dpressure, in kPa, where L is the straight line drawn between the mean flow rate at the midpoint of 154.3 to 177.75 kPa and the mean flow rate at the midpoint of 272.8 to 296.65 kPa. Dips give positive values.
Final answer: 3.1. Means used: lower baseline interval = 237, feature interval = 185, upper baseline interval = 243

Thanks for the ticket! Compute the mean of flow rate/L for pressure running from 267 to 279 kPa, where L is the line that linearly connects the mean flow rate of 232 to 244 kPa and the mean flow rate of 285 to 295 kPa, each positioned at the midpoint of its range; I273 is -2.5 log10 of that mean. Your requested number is 0.34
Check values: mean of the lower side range 377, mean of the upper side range 240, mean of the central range 208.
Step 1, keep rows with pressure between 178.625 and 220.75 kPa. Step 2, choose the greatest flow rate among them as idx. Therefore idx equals 385.1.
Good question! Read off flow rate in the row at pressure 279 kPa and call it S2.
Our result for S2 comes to 258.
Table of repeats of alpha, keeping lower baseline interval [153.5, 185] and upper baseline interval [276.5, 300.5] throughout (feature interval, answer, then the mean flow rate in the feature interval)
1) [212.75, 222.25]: -3.2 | 342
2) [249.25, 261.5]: -0.7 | 268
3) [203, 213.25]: -3.7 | 346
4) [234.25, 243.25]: -4.5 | 382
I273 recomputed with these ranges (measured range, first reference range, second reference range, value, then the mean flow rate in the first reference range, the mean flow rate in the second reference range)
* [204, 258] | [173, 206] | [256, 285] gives -0.25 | 338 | 216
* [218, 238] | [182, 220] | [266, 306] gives -0.15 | 347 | 245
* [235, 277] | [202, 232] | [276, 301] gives 0.10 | 349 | 254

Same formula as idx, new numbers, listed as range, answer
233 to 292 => 397.1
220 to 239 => 390.7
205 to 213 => 357.3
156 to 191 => 362.9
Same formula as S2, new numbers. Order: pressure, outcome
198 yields 343.3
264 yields 172.6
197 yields 356.8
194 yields 371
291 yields 233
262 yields 197.1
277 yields 233.7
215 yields 348.1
